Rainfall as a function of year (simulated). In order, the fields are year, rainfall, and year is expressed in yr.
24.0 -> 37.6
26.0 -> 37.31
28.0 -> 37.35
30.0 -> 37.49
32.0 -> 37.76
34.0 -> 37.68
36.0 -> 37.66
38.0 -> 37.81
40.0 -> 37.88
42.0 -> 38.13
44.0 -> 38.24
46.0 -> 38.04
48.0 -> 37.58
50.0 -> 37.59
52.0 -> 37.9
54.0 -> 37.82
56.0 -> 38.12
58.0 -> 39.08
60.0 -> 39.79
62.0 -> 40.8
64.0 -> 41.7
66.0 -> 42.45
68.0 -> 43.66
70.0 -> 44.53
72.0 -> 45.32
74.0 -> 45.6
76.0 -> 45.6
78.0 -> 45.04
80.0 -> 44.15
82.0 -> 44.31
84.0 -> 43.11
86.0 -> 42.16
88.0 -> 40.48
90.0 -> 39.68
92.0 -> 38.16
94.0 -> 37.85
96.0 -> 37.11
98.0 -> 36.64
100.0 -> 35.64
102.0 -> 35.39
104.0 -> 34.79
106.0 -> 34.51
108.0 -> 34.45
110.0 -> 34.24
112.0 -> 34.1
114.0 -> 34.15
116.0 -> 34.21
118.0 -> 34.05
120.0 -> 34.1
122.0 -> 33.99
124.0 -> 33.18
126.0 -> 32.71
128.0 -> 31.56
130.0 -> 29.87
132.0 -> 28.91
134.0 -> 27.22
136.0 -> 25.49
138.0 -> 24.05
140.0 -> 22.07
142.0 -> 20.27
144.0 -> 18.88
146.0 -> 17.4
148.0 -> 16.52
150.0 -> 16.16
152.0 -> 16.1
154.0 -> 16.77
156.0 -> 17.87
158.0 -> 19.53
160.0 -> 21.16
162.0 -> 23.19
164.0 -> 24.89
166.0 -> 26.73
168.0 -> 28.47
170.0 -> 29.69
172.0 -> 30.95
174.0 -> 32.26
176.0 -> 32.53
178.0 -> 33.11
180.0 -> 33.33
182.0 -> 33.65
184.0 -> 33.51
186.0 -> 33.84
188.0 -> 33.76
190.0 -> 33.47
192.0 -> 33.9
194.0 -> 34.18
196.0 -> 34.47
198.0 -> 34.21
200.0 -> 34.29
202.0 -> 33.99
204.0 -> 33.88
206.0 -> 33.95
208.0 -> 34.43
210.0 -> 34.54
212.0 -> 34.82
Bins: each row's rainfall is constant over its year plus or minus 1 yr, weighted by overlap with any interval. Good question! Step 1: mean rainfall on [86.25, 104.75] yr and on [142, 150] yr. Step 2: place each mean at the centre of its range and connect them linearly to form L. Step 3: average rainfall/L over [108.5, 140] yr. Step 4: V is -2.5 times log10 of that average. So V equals -0.19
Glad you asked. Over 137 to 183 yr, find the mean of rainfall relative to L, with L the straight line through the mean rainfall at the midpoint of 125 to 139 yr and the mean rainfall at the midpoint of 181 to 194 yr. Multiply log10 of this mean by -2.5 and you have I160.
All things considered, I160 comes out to 0.28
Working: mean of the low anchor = 28.5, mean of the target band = 24.2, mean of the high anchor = 33.7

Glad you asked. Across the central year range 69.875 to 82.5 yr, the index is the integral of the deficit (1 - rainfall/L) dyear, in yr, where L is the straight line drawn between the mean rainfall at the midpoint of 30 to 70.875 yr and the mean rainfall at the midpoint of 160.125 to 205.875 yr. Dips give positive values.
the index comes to -2.43 yr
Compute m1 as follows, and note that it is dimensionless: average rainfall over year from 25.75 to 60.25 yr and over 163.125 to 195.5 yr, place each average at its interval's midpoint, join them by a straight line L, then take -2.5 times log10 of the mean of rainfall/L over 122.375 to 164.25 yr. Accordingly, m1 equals 0.40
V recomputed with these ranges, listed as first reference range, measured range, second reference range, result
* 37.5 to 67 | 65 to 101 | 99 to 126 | -0.143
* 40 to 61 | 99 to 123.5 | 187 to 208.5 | 0.063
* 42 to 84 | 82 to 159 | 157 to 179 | 0.135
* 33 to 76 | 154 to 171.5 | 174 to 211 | 0.425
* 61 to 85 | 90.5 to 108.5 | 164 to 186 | 0.124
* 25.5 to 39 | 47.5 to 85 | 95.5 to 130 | -0.159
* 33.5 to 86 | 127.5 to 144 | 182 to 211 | 0.403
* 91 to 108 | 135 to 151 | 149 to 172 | 0.295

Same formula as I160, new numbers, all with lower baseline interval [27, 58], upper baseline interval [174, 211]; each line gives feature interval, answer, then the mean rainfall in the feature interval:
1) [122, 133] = 0.13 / 31.5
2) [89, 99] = -0.04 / 37.9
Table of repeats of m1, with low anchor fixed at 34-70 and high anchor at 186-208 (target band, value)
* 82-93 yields -0.09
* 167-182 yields 0.10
